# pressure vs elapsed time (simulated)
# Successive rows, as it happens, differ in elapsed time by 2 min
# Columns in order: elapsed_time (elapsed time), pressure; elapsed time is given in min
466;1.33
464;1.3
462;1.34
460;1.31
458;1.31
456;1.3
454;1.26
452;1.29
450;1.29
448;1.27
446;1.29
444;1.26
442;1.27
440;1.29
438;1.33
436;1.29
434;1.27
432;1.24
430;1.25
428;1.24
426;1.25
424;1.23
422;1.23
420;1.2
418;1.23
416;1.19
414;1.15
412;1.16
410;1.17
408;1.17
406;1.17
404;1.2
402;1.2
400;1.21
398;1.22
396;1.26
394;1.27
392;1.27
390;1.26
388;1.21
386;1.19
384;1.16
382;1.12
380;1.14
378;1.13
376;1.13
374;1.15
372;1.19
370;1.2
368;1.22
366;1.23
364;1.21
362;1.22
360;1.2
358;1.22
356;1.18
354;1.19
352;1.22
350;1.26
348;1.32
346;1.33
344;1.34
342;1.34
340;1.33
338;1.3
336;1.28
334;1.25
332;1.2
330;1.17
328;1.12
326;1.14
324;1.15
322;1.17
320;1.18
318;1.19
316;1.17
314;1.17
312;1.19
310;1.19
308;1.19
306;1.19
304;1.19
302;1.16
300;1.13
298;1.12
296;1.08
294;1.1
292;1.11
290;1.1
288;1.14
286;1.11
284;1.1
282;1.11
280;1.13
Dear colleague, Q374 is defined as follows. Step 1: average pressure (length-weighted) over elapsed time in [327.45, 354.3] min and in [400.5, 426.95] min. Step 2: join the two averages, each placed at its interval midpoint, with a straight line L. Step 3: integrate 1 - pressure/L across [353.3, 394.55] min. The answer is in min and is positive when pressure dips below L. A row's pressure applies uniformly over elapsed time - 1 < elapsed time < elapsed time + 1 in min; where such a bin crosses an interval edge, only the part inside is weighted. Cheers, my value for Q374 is 1.3 min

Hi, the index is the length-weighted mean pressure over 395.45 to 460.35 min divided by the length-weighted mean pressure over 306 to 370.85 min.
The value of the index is 1.0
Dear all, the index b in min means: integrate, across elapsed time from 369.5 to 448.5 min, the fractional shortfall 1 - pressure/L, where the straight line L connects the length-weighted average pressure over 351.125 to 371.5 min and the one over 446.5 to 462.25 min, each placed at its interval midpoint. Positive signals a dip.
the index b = 2.29 min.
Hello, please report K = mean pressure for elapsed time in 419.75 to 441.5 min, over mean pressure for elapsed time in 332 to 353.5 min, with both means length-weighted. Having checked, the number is 1.0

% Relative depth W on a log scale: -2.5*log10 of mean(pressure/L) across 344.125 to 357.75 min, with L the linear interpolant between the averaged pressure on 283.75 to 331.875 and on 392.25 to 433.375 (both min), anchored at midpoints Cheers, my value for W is -0.07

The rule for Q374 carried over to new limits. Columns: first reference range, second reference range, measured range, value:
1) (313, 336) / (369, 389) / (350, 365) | -0.5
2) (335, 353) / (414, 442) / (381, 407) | 1.2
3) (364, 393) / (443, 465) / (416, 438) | 0.2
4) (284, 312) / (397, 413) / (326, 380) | -2.8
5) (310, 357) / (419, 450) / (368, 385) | 1.2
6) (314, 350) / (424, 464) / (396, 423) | 1.5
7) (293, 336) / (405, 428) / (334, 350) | -1.9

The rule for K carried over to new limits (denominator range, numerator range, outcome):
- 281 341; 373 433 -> 1.03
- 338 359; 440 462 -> 1.01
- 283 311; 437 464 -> 1.14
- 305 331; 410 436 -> 1.04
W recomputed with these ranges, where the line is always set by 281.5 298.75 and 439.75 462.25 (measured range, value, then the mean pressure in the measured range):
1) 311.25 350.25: -0.069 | 1.23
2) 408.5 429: 0.042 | 1.2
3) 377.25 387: 0.058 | 1.15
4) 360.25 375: -0.007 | 1.2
